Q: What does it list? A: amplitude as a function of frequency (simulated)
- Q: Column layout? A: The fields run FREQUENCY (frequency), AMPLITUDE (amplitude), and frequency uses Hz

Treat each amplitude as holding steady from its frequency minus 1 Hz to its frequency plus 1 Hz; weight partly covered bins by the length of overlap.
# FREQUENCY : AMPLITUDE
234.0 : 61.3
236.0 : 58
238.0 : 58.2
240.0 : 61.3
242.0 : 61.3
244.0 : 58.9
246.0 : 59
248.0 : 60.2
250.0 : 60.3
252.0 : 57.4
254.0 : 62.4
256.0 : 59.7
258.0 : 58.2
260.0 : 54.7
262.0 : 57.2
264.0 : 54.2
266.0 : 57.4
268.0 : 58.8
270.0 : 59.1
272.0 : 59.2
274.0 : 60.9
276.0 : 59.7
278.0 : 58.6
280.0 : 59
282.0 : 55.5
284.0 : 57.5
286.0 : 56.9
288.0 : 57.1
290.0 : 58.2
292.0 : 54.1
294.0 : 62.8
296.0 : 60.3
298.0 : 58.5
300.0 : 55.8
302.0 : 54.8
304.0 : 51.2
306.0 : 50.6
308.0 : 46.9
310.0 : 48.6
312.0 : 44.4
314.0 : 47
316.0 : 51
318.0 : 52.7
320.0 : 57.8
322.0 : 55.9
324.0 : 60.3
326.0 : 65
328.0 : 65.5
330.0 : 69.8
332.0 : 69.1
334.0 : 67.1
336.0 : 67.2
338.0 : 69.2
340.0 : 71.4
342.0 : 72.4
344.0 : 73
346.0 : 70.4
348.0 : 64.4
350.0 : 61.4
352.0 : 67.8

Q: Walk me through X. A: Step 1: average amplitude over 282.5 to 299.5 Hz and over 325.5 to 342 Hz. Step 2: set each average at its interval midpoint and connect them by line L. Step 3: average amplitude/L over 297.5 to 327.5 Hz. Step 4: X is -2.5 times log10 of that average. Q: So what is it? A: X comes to 0.18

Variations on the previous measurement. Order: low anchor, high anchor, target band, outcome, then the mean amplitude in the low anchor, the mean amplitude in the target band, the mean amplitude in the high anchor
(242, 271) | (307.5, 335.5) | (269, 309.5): 0.02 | 58.5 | 56.7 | 57.6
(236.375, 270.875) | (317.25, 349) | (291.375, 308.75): 0.14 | 58.7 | 55.1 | 65.8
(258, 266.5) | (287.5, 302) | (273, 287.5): -0.02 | 56.1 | 58.3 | 57.9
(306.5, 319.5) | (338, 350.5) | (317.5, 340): -0.09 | 48.9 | 64.2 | 69.2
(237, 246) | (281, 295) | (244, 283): 0.00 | 59.8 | 58.5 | 57.4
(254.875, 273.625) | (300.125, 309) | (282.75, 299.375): -0.09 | 57.8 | 58.1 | 51.4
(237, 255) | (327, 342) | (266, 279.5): 0.06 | 59.9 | 59.2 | 68.7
